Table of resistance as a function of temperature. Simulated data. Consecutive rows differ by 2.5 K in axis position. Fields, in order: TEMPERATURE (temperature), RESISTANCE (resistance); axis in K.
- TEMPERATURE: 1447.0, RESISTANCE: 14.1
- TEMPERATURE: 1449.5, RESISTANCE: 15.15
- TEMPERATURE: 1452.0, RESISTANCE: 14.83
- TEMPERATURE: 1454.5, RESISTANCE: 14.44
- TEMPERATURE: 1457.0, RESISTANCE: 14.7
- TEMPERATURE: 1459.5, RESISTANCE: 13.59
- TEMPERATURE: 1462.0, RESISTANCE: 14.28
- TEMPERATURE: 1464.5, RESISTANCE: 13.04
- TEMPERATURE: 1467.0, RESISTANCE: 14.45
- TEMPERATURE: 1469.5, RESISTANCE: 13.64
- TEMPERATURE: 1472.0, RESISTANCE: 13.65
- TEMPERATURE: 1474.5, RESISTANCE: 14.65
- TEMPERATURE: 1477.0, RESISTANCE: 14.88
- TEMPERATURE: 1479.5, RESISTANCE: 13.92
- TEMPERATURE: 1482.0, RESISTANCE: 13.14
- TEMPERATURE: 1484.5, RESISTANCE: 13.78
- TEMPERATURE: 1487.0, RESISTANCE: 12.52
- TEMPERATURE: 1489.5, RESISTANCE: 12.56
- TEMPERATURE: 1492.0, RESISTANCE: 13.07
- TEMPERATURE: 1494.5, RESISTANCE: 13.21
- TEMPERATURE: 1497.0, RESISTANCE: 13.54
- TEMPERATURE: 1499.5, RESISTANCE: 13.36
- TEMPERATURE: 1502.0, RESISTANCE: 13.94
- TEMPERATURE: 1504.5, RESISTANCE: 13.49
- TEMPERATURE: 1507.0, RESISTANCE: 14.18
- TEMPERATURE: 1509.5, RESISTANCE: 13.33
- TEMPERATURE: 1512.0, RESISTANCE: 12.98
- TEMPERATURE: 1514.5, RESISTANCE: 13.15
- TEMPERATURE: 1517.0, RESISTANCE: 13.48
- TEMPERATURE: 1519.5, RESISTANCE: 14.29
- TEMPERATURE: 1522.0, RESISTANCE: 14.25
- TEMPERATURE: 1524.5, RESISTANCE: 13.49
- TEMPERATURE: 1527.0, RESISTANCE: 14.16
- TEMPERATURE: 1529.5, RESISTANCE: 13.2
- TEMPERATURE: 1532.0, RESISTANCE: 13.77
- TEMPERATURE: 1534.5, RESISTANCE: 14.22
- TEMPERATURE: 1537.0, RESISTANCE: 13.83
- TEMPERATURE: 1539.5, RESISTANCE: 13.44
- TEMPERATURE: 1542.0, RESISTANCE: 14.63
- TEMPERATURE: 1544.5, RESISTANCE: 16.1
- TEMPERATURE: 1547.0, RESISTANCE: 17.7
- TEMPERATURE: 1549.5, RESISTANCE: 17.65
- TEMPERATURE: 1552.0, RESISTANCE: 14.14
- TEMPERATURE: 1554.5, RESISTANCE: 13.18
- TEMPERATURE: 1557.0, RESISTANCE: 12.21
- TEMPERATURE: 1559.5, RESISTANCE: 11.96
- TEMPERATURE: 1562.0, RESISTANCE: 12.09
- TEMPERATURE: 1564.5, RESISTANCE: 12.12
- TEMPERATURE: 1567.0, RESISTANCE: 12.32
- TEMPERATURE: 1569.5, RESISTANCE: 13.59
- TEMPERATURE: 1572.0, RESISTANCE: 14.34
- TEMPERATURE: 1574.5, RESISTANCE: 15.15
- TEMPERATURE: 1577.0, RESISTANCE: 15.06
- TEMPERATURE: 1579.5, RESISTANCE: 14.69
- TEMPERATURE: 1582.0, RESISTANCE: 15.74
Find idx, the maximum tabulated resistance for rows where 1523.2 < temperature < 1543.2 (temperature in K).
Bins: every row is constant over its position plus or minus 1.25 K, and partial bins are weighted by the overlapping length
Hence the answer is 14.63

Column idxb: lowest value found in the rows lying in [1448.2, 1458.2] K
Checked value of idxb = 14.44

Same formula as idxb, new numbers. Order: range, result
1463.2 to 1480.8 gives 13.04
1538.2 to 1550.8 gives 13.44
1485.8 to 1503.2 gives 12.52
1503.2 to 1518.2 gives 12.98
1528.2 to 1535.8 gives 13.2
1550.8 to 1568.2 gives 11.96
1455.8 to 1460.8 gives 13.59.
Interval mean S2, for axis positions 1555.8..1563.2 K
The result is 12.1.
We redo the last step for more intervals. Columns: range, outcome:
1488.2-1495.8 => 12.9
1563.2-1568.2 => 12.2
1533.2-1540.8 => 13.8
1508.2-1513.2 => 13.2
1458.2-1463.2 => 13.9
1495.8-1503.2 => 13.6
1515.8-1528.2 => 13.9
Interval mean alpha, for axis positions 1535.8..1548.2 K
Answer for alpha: 15.1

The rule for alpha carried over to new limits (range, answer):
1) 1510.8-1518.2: 13.2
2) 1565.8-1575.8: 13.9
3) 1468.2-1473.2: 13.7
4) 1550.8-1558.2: 13.2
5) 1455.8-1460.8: 14.1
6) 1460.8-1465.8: 13.7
